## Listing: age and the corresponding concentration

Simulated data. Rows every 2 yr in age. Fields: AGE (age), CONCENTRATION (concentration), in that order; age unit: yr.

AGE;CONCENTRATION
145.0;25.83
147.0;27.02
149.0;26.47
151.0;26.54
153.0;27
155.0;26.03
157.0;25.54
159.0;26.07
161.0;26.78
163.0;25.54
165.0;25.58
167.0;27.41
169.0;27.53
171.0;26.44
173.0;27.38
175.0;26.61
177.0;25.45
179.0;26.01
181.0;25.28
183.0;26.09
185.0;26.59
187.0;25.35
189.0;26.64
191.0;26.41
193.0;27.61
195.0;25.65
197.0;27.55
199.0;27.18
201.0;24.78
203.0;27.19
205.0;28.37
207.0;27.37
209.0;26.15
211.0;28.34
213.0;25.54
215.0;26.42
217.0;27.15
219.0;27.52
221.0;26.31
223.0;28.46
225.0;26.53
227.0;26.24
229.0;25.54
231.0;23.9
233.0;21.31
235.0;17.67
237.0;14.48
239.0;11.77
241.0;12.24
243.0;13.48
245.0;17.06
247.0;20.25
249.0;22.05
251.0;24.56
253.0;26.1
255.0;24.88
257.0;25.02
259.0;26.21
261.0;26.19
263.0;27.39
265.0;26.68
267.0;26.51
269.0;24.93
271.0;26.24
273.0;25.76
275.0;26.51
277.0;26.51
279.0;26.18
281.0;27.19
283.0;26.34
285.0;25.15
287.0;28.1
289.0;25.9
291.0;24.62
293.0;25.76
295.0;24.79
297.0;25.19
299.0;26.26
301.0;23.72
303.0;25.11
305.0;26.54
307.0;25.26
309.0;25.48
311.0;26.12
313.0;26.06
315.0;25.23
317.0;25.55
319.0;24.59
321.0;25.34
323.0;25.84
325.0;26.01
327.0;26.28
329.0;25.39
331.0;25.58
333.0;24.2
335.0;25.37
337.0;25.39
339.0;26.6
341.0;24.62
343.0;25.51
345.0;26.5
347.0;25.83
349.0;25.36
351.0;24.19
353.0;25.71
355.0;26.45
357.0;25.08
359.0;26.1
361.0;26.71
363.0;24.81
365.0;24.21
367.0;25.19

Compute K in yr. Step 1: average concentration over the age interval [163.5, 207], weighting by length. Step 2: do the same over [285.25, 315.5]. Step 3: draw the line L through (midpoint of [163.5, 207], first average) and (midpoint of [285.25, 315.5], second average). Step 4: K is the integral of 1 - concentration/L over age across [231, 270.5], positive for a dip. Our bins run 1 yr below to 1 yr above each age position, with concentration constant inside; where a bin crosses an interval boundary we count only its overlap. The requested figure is 6.62 yr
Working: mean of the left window 26.5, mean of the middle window 21.6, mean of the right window 25.6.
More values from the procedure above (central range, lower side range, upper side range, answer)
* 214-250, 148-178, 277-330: 6.2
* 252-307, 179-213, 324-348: 0.2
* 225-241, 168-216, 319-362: 3.8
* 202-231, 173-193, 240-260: -3.9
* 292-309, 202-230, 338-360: 0.5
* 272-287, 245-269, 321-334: -0.8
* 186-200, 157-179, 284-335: -0.2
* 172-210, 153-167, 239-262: -3.3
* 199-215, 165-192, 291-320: -0.4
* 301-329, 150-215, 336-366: 0.2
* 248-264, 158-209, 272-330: 0.5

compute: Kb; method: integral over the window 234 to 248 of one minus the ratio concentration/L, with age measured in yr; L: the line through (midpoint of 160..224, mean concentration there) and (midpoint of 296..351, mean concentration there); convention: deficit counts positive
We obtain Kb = 5.8 yr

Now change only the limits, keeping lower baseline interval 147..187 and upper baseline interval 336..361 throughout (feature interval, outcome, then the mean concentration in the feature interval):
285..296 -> 0.0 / 25.8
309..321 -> 0.1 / 25.5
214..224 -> -0.4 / 27.2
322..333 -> 0.0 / 25.7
